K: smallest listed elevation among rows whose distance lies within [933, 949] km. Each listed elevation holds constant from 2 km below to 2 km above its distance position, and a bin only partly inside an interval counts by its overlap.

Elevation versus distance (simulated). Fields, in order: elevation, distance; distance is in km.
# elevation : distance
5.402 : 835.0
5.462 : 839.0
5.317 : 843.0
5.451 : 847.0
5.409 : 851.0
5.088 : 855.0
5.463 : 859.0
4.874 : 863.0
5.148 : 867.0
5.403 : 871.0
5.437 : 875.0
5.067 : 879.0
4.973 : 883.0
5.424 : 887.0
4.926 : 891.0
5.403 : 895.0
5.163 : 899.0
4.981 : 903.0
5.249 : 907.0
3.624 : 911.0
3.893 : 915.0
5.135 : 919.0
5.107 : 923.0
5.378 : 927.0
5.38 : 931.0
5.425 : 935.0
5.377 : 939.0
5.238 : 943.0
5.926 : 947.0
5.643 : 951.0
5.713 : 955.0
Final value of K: 5.238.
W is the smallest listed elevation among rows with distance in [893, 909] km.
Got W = 4.981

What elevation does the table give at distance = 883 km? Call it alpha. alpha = 4.973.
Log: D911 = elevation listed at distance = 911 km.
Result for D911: 3.624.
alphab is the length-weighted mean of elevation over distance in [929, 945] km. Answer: 5.35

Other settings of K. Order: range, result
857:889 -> 4.874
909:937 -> 3.624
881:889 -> 4.973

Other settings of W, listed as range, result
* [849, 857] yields 5.088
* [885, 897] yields 4.926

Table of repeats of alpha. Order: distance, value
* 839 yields 5.462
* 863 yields 4.874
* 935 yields 5.425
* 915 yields 3.893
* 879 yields 5.067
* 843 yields 5.317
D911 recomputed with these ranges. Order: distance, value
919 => 5.135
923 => 5.107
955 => 5.713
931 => 5.38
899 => 5.163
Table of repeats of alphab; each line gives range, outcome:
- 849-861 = 5.32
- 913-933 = 4.98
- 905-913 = 4.44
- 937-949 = 5.51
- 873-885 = 5.16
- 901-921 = 4.58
